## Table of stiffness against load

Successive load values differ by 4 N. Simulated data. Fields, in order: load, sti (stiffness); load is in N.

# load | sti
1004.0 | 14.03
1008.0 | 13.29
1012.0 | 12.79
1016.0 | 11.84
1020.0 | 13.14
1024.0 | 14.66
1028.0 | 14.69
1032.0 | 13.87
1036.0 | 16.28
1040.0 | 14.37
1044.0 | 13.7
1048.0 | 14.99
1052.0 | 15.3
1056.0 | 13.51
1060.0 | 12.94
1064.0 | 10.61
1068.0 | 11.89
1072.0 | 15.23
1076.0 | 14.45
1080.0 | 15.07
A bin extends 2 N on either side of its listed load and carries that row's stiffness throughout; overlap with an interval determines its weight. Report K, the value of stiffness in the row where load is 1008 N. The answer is 13.29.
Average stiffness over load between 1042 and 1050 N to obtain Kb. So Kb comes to 14.3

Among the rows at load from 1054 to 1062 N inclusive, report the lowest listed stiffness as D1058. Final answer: 12.94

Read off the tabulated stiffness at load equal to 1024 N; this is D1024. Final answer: 14.66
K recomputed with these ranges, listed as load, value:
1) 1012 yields 12.79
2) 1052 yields 15.3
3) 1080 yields 15.07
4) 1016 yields 11.84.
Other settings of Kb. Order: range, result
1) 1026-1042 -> 14.8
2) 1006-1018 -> 12.6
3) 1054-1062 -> 13.2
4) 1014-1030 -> 13.6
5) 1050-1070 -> 12.8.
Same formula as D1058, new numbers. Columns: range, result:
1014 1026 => 11.84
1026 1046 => 13.7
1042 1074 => 10.61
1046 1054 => 14.99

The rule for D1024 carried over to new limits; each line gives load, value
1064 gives 10.61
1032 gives 13.87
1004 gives 14.03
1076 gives 14.45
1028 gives 14.69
